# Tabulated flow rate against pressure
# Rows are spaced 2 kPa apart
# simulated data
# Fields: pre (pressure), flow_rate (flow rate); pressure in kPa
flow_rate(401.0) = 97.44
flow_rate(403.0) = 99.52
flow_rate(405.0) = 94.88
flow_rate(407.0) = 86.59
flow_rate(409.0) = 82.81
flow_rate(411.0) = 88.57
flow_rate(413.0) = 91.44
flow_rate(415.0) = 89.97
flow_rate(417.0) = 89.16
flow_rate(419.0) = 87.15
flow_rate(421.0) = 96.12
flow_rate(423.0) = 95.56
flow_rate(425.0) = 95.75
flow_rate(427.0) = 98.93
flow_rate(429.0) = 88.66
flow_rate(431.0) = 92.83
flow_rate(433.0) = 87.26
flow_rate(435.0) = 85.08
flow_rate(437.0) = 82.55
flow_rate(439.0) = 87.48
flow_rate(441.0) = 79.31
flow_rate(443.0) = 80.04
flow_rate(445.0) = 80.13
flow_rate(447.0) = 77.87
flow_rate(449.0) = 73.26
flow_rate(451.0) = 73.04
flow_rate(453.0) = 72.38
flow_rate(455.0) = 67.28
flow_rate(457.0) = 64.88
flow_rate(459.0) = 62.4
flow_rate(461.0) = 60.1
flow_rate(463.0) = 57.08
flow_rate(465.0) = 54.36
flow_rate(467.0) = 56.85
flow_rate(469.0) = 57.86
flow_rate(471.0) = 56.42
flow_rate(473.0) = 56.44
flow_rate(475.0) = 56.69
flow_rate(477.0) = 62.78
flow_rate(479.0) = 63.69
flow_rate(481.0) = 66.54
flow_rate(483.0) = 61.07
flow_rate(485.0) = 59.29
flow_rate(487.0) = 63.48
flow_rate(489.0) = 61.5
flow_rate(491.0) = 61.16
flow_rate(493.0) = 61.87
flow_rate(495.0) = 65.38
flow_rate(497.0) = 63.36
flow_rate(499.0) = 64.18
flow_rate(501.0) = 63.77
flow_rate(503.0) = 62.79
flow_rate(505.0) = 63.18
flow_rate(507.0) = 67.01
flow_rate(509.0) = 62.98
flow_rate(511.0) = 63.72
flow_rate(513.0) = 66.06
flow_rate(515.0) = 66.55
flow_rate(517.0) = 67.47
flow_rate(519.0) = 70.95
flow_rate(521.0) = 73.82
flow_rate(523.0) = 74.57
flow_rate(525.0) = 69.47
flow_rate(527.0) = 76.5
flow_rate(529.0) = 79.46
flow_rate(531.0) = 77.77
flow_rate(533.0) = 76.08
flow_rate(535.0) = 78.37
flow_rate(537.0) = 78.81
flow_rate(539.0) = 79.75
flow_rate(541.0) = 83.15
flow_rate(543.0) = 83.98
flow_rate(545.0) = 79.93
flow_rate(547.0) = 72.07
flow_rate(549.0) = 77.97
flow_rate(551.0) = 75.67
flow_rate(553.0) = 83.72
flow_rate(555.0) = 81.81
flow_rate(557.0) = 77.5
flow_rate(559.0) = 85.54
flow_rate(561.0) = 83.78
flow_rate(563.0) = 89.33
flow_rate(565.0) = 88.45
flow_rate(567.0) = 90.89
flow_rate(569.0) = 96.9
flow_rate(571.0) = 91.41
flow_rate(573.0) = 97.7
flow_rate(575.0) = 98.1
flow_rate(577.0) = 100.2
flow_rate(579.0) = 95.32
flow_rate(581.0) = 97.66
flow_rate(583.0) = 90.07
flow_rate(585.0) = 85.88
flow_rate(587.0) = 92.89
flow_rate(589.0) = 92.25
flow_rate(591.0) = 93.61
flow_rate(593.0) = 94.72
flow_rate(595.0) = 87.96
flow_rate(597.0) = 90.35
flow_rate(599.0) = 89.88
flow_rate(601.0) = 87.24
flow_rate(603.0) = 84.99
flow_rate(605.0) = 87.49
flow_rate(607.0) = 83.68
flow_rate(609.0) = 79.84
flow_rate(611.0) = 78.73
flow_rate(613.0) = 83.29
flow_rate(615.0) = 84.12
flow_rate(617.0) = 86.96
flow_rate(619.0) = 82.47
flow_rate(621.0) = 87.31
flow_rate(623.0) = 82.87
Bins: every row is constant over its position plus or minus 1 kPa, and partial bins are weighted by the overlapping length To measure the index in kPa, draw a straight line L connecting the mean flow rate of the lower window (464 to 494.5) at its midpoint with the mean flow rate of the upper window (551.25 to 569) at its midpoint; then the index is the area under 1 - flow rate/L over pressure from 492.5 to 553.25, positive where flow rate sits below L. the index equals 1.6 kPa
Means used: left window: 60.1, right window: 85.4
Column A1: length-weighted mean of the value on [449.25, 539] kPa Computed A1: 65.9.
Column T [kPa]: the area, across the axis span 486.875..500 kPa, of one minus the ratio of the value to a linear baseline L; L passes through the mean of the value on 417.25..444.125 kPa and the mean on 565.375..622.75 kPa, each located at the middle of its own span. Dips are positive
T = 3.9 kPa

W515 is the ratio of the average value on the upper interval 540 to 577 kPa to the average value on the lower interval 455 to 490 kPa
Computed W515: 1.4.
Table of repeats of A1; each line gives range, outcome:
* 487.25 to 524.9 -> 65.6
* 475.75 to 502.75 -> 62.9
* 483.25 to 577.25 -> 75.4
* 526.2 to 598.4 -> 86.3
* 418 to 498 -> 71.8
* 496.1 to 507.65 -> 64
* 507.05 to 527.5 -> 68.9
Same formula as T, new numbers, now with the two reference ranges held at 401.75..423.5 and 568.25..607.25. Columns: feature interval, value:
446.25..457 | 2.3 kPa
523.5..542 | 2.8 kPa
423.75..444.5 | 0.8 kPa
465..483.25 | 6.4 kPa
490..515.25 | 7.6 kPa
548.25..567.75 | 1.8 kPa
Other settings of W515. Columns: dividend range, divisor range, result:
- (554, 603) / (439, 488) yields 1.38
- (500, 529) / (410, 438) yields 0.75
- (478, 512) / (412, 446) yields 0.71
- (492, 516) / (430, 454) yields 0.79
